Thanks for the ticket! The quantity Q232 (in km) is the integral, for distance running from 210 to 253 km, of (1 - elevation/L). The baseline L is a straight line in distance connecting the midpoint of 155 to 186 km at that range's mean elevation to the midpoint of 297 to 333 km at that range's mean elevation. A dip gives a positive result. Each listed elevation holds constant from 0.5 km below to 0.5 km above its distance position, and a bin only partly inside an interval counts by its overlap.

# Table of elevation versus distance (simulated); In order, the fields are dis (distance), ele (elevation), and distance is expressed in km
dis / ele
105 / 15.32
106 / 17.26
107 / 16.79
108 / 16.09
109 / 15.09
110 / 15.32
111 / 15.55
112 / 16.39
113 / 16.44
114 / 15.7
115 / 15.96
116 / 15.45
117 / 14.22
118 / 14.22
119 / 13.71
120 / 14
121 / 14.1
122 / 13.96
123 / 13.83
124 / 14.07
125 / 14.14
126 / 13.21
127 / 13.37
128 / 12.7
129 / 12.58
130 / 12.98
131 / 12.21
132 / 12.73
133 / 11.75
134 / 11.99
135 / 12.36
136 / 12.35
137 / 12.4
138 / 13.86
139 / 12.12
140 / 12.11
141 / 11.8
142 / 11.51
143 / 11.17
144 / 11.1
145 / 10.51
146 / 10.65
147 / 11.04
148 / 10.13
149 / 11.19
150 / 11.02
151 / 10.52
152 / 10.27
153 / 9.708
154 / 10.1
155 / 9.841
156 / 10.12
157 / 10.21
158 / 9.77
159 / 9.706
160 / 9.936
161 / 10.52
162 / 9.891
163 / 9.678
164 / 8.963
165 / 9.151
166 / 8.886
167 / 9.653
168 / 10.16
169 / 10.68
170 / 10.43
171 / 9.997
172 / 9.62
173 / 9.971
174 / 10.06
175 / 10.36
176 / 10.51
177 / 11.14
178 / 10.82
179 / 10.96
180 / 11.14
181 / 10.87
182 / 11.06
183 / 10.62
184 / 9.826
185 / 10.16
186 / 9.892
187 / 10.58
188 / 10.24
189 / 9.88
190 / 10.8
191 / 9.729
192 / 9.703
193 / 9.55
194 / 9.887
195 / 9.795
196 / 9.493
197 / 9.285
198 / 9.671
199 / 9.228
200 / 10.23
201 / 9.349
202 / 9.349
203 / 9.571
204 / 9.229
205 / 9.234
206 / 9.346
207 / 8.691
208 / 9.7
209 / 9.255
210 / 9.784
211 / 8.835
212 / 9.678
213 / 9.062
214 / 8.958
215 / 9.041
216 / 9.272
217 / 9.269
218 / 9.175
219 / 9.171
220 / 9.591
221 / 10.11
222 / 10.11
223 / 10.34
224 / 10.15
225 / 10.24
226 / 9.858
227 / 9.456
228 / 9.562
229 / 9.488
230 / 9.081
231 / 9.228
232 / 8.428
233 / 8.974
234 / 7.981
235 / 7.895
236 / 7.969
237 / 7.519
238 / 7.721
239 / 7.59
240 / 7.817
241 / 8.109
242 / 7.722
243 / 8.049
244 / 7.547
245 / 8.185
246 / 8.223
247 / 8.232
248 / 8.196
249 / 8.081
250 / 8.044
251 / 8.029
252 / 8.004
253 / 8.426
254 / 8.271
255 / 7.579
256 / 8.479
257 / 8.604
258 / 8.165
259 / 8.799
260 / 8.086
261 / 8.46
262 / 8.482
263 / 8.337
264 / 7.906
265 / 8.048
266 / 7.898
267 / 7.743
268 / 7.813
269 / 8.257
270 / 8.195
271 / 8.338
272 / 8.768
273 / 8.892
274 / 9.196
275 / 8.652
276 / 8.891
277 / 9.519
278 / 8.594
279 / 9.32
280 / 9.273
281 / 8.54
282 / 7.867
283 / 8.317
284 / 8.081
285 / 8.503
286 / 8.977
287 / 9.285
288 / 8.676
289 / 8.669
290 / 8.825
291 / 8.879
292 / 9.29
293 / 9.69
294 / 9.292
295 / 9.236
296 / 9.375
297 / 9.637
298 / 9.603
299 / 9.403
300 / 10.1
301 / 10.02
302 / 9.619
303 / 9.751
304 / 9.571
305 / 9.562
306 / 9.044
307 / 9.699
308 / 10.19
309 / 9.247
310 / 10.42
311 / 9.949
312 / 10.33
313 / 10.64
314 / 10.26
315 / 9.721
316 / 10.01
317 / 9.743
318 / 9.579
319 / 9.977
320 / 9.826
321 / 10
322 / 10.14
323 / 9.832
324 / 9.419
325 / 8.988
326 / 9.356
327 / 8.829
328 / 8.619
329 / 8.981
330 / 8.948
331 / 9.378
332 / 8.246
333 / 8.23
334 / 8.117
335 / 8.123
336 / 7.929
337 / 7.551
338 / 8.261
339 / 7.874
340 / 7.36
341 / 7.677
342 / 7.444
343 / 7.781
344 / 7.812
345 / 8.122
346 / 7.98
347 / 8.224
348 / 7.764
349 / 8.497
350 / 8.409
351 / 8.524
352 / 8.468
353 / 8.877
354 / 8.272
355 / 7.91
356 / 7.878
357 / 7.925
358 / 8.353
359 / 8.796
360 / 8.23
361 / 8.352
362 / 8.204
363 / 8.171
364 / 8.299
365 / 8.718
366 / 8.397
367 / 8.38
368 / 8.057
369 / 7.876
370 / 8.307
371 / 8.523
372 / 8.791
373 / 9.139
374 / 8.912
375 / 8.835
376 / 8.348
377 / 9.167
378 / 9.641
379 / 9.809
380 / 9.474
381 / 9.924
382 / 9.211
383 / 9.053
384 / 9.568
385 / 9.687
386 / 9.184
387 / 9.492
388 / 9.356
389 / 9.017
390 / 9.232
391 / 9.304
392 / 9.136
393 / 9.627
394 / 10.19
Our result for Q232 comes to 5.0 km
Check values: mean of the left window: 10.2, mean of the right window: 9.61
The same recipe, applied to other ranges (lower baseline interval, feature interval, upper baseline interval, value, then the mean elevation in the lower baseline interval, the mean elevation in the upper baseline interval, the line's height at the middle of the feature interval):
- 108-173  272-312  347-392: 2.47 km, 12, 8.73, 9.85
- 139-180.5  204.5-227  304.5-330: 1.42 km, 10.4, 9.68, 10.1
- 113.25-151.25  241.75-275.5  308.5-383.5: 7.02 km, 12.7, 8.78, 10.4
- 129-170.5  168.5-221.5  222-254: -0.90 km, 10.9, 8.54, 9.68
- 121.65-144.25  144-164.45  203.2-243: 2.73 km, 12.6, 9.03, 11.8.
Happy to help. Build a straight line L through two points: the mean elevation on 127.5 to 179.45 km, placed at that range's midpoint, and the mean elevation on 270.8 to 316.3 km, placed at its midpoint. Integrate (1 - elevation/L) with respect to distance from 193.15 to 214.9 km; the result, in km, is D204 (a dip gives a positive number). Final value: 1.86 km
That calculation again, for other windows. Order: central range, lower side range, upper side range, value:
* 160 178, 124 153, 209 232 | 1.65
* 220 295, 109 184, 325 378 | 9.91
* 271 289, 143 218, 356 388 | 1.12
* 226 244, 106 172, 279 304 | 3.28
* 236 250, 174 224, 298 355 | 2.37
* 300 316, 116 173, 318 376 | -1.42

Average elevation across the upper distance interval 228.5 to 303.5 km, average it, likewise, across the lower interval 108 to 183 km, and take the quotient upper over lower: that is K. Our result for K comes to 0.72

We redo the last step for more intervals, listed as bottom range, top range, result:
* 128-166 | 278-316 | 0.85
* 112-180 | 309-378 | 0.75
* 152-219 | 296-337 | 0.96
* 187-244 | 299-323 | 1.07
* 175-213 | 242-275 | 0.83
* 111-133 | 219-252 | 0.62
